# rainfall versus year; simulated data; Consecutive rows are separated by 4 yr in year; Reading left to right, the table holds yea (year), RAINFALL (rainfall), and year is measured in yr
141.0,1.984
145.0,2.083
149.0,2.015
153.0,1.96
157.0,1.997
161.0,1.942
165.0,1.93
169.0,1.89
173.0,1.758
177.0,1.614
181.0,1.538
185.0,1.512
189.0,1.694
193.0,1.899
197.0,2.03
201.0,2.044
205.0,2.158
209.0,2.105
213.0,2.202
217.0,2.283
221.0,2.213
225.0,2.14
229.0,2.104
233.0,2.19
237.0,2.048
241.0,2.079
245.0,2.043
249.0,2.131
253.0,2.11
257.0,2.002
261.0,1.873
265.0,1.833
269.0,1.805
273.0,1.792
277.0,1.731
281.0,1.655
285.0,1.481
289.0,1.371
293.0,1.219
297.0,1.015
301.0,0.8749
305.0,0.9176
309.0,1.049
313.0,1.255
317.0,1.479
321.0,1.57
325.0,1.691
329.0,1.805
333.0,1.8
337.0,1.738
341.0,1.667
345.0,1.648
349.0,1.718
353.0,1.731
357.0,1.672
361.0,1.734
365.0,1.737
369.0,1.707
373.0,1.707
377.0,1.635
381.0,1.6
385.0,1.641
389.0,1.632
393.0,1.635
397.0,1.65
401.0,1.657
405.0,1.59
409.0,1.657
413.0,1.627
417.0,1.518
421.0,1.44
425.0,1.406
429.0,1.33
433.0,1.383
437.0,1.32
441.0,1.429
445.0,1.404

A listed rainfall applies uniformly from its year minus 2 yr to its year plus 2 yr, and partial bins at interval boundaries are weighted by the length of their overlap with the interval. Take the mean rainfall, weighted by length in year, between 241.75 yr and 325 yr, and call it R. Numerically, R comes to 1.57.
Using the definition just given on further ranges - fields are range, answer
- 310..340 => 1.6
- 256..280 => 1.82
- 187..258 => 2.08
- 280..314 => 1.19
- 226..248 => 2.1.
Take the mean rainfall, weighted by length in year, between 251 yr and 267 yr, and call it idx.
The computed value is 1.95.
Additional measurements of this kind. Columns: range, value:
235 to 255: 2.08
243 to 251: 2.09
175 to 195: 1.65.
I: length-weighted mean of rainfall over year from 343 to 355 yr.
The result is 1.7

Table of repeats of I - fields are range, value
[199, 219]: 2.16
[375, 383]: 1.62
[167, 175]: 1.82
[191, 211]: 2.05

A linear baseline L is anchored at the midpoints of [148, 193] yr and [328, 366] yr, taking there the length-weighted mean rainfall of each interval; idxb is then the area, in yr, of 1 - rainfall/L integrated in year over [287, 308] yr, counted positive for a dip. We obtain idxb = 8.0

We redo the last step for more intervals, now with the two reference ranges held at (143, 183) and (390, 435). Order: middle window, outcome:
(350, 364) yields -0.89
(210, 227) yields -3.83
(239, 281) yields -4.40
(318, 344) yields -0.84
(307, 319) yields 2.94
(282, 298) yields 3.68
